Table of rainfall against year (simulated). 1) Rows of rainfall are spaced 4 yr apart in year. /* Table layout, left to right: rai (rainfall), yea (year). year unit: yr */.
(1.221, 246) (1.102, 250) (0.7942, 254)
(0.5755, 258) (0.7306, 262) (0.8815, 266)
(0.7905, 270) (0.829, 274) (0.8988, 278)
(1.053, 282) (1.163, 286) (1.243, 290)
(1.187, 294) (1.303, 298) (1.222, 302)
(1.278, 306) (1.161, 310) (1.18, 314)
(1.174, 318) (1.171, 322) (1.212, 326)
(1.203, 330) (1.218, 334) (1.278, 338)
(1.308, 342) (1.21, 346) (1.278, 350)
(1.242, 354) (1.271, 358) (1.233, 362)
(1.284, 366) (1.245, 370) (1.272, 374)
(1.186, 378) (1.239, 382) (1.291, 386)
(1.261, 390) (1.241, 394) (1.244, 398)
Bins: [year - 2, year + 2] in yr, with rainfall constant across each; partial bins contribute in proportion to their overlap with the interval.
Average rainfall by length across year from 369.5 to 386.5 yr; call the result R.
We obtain 1.24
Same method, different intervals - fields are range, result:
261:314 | 1.07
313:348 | 1.22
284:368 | 1.23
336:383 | 1.25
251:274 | 0.776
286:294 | 1.21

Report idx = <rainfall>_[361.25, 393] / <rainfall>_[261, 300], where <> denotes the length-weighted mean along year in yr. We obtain 1.2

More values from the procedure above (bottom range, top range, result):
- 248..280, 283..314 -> 1.47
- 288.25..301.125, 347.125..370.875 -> 1.01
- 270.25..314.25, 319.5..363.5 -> 1.10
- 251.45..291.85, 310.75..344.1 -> 1.35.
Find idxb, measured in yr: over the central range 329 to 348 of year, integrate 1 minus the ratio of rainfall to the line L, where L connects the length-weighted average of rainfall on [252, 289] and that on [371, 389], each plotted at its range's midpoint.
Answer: -2.4 yr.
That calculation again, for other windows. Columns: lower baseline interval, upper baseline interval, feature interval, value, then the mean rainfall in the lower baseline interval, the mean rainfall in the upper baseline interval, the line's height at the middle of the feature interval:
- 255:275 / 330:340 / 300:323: -2.6 yr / 0.76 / 1.24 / 1.08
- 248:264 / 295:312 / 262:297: 0.9 yr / 0.801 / 1.24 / 1.02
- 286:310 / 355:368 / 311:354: 0.9 yr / 1.23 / 1.26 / 1.25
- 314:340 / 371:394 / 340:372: -0.8 yr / 1.21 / 1.25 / 1.23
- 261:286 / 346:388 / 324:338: -1.3 yr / 0.893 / 1.25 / 1.11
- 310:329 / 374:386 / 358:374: -0.5 yr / 1.18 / 1.24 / 1.22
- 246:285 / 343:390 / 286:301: -3.8 yr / 0.878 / 1.25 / 0.981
